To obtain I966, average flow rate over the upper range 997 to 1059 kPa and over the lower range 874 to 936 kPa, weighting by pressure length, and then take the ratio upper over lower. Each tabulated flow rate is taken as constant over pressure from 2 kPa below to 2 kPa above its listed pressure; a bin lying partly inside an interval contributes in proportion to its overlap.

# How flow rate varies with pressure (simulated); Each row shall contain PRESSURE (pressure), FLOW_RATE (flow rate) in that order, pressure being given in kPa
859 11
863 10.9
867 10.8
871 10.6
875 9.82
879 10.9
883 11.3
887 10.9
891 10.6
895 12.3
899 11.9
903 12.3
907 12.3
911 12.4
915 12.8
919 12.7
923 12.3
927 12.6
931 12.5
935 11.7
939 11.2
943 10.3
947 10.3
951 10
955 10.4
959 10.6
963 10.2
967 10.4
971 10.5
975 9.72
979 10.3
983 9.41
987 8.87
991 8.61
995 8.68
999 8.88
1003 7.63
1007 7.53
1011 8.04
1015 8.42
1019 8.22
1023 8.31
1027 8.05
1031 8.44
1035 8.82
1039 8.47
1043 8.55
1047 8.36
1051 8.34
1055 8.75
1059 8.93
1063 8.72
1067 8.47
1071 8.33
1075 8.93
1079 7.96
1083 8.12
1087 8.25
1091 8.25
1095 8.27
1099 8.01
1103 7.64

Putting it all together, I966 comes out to 0.70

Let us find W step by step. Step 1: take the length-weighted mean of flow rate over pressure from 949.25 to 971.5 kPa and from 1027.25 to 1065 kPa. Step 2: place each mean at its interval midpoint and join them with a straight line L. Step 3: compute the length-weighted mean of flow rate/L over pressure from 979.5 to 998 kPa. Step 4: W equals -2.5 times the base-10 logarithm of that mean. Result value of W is 0.09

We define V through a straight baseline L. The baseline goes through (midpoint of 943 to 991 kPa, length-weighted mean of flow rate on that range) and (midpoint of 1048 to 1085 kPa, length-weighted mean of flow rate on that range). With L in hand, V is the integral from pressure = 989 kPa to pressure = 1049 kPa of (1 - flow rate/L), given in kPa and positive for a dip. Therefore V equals 5.7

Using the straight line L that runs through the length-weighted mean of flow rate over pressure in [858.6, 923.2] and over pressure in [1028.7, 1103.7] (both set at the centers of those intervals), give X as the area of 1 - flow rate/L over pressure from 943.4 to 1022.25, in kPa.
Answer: 4.8 kPa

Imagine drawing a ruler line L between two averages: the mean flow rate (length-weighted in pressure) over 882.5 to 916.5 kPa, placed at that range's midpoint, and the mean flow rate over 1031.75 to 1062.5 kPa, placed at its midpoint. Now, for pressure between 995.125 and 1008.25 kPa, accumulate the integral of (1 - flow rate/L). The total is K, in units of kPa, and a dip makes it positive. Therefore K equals 2.0 kPa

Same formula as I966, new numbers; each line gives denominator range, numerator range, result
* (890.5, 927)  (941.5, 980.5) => 0.84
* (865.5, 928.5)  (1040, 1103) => 0.72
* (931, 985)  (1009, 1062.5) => 0.81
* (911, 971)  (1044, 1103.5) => 0.74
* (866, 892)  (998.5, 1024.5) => 0.76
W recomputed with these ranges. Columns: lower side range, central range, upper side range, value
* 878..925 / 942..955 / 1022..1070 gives 0.060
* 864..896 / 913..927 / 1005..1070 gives -0.226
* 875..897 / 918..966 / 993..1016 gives -0.152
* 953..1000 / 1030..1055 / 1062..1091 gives 0.040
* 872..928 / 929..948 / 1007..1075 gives -0.038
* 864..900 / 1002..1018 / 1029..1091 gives 0.158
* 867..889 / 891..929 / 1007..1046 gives -0.205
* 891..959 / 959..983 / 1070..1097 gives 0.053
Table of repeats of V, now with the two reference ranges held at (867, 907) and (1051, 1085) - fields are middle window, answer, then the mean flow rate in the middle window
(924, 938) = -2.2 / 12.2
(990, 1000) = 0.9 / 8.72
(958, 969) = -0.3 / 10.4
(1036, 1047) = 0.5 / 8.51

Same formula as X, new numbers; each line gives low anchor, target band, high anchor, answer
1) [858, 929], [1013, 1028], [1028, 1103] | 1.6 kPa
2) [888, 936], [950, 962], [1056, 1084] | 0.9 kPa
